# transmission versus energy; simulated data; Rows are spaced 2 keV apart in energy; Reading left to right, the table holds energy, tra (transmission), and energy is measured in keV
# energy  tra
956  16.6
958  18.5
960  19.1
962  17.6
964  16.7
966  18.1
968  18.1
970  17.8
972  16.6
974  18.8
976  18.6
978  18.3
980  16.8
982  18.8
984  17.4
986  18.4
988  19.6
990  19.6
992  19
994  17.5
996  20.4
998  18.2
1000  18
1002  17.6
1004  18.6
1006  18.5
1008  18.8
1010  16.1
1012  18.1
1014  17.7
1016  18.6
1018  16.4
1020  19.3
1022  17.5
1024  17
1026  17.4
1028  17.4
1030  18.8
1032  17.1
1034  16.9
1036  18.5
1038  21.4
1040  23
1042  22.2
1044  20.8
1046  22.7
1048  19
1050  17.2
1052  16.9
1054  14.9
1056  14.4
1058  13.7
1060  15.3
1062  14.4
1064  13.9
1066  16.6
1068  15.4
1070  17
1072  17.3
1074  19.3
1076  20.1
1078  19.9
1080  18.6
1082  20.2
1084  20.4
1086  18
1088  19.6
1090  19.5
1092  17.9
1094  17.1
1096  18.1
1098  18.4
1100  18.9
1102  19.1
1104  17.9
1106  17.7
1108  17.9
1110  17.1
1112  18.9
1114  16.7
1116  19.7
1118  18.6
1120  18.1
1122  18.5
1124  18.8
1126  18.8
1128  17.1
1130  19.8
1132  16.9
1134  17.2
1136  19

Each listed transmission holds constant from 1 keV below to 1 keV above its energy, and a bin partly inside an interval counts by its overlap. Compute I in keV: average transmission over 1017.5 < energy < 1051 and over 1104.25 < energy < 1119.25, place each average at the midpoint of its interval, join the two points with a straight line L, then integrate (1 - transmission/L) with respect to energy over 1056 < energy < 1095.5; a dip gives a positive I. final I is 2.1 keV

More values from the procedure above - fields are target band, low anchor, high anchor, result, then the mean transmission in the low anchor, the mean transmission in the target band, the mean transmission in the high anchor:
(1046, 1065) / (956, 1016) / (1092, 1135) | 2.4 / 18.2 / 15.9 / 18.2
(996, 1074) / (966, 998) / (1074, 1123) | 3.1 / 18.4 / 17.8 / 18.6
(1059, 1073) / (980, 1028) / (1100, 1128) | 1.9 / 18.1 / 15.7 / 18.3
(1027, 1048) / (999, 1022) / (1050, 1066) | -4.6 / 18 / 19.8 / 15.1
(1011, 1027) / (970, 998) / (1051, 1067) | -0.9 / 18.4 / 17.8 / 15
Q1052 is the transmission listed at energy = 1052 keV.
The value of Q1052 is 16.9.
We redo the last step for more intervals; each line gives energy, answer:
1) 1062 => 14.4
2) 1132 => 16.9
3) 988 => 19.6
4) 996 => 20.4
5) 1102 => 19.1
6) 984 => 17.4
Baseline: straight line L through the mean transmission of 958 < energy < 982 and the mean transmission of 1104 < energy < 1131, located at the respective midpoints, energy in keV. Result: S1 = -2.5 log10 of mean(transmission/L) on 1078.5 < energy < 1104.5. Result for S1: -0.03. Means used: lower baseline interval 17.9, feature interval 18.8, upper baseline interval 18.3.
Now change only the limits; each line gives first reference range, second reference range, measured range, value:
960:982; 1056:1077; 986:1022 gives -0.06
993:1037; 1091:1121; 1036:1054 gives -0.11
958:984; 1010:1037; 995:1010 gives -0.04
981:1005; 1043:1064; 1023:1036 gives 0.00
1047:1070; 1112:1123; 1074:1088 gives -0.17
